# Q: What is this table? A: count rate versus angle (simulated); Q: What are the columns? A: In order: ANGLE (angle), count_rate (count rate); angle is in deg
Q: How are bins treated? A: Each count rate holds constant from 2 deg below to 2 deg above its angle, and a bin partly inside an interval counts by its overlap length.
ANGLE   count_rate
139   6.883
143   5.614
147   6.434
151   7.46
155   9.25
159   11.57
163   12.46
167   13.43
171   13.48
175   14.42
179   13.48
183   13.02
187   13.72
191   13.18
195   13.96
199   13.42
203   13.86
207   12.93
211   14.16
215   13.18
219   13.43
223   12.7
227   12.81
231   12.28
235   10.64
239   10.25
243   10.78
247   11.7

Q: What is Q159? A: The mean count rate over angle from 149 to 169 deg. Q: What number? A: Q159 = 10.8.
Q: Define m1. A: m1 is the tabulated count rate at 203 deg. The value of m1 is 13.86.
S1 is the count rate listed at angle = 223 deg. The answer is 12.7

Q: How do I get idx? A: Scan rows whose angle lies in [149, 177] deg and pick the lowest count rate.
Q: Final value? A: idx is 7.46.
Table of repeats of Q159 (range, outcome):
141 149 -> 6.02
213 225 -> 13.1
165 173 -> 13.5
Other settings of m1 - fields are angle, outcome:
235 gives 10.64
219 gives 13.43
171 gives 13.48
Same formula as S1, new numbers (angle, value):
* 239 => 10.25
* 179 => 13.48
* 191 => 13.18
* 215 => 13.18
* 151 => 7.46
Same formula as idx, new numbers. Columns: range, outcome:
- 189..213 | 12.93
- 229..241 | 10.25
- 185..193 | 13.18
